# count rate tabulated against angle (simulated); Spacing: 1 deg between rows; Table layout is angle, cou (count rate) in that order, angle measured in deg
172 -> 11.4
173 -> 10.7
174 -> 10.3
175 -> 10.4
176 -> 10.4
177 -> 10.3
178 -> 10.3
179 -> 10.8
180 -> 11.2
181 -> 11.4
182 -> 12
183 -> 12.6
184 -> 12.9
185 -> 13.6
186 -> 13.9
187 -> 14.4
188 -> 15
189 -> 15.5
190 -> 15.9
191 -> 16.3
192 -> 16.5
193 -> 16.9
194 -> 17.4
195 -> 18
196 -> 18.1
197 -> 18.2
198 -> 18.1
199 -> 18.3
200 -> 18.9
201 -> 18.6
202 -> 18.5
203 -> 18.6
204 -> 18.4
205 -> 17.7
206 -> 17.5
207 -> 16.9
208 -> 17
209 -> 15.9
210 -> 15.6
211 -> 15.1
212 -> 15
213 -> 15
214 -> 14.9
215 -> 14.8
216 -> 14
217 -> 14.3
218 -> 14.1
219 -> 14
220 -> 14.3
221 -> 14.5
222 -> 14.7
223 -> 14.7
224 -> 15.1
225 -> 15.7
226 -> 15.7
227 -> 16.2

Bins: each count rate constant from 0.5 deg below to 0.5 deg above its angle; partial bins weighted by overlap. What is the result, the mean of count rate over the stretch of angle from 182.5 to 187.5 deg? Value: 13.5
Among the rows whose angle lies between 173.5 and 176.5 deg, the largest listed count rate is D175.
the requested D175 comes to 10.4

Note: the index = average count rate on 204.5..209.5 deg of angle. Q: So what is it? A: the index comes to 17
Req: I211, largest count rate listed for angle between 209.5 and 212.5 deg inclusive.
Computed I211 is 15.6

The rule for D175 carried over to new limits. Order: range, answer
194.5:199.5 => 18.3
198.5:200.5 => 18.9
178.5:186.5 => 13.9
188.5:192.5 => 16.5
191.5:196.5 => 18.1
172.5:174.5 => 10.7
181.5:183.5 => 12.6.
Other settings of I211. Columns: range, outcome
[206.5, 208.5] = 17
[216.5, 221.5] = 14.5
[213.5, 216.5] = 14.9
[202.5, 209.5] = 18.6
